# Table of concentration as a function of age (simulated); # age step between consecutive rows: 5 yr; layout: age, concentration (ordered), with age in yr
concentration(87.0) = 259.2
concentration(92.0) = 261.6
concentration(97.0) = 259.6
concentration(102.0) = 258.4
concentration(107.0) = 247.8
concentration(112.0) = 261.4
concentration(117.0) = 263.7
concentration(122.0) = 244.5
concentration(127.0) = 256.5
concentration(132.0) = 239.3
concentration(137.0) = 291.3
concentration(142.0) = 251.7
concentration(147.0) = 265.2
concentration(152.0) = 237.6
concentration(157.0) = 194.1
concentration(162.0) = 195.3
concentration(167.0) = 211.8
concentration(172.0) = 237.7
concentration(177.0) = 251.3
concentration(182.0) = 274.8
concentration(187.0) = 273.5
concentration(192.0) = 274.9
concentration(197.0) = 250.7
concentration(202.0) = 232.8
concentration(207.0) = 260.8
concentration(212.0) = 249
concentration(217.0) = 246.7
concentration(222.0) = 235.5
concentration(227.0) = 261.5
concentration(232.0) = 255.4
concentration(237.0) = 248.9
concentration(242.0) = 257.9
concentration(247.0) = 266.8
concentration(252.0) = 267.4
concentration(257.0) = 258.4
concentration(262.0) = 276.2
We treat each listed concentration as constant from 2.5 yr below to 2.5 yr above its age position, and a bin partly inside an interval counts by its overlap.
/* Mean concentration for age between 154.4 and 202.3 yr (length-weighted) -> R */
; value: 240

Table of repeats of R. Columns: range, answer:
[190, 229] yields 251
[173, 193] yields 266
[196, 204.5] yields 240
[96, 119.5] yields 258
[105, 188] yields 246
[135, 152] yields 264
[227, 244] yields 255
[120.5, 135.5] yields 250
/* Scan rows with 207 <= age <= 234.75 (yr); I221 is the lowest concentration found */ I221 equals 235.5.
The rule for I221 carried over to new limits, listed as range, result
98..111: 247.8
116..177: 194.1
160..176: 195.3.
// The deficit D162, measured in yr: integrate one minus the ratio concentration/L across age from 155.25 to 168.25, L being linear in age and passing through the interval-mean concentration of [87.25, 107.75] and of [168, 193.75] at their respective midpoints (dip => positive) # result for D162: 3.0 yr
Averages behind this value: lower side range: 258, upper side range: 259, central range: 200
